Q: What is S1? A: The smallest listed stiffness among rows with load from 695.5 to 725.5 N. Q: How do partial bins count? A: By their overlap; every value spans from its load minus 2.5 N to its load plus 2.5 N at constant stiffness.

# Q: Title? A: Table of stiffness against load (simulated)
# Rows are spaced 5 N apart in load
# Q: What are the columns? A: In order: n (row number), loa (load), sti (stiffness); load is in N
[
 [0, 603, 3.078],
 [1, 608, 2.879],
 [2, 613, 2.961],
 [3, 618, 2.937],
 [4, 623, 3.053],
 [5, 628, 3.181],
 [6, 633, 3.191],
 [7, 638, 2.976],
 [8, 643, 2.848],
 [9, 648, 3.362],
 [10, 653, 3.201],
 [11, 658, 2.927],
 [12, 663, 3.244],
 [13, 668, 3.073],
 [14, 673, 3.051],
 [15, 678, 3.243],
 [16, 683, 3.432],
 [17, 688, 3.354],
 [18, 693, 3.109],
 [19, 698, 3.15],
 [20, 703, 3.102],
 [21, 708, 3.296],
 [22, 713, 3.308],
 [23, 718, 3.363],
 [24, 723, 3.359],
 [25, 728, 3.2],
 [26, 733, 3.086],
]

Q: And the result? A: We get 3.102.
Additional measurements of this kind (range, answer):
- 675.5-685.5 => 3.243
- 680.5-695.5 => 3.109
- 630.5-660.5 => 2.848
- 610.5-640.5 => 2.937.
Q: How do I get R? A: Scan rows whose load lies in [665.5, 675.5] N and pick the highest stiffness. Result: 3.073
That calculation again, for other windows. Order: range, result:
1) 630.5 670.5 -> 3.362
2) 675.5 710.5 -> 3.432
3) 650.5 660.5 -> 3.201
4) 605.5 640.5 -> 3.191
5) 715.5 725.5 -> 3.363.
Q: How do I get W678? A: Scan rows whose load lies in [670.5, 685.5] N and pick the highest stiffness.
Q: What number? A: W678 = 3.432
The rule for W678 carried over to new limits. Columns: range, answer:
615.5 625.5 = 3.053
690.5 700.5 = 3.15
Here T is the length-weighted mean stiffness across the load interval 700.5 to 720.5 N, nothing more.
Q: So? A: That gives 3.27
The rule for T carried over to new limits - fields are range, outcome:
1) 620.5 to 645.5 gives 3.05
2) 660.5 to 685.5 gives 3.21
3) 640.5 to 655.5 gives 3.14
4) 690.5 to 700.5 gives 3.13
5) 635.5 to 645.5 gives 2.91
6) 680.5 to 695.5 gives 3.3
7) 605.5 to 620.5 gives 2.93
